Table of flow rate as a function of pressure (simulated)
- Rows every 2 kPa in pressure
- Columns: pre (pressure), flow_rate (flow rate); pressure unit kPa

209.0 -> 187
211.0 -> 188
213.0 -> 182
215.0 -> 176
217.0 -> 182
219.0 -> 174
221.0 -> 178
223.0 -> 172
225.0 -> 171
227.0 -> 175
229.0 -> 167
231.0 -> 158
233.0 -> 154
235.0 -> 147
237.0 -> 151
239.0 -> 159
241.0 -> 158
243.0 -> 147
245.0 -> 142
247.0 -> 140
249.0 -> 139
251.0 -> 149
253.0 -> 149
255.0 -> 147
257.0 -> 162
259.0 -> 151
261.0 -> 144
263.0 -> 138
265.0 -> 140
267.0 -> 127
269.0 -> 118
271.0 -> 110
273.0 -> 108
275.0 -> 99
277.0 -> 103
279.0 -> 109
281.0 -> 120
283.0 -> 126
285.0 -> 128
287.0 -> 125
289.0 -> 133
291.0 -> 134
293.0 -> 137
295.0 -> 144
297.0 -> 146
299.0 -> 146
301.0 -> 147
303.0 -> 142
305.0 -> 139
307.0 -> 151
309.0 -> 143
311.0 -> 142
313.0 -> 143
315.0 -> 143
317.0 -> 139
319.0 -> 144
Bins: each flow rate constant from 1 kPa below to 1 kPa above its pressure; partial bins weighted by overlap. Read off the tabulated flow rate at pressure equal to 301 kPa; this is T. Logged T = 147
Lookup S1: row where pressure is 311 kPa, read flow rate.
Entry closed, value 142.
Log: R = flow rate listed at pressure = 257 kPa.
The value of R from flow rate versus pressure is 162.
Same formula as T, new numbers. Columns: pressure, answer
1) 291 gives 134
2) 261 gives 144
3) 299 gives 146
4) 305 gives 139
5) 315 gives 143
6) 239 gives 159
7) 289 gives 133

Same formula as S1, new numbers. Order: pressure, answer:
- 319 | 144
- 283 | 126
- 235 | 147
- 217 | 182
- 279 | 109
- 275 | 99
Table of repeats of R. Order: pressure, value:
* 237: 151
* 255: 147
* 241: 158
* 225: 171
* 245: 142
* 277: 103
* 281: 120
